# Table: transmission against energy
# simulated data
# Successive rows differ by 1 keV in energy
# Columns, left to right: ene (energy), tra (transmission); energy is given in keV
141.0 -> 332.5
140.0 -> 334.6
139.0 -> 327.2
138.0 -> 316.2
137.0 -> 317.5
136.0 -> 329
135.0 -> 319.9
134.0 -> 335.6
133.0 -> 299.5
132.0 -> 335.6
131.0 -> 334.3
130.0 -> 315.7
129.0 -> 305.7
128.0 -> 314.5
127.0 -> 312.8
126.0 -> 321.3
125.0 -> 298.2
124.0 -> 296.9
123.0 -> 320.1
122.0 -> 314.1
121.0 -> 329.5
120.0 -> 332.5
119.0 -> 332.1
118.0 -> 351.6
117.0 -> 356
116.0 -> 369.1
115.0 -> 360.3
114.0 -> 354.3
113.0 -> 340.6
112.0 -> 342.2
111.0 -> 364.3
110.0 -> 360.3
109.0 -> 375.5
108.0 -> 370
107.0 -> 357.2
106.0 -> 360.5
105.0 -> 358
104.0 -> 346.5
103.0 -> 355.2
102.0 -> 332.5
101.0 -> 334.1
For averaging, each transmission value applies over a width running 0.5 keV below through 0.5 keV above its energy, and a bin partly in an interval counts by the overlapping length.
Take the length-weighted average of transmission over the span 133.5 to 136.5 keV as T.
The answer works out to 328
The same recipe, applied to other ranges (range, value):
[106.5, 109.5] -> 368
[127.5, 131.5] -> 318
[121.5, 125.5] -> 307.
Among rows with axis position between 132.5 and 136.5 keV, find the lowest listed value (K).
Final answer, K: 299.5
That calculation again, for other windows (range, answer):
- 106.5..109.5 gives 357.2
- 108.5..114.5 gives 340.6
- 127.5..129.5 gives 305.7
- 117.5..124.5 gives 296.9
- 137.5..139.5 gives 316.2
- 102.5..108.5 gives 346.5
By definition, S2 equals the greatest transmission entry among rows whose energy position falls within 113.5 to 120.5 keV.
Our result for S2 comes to 369.1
